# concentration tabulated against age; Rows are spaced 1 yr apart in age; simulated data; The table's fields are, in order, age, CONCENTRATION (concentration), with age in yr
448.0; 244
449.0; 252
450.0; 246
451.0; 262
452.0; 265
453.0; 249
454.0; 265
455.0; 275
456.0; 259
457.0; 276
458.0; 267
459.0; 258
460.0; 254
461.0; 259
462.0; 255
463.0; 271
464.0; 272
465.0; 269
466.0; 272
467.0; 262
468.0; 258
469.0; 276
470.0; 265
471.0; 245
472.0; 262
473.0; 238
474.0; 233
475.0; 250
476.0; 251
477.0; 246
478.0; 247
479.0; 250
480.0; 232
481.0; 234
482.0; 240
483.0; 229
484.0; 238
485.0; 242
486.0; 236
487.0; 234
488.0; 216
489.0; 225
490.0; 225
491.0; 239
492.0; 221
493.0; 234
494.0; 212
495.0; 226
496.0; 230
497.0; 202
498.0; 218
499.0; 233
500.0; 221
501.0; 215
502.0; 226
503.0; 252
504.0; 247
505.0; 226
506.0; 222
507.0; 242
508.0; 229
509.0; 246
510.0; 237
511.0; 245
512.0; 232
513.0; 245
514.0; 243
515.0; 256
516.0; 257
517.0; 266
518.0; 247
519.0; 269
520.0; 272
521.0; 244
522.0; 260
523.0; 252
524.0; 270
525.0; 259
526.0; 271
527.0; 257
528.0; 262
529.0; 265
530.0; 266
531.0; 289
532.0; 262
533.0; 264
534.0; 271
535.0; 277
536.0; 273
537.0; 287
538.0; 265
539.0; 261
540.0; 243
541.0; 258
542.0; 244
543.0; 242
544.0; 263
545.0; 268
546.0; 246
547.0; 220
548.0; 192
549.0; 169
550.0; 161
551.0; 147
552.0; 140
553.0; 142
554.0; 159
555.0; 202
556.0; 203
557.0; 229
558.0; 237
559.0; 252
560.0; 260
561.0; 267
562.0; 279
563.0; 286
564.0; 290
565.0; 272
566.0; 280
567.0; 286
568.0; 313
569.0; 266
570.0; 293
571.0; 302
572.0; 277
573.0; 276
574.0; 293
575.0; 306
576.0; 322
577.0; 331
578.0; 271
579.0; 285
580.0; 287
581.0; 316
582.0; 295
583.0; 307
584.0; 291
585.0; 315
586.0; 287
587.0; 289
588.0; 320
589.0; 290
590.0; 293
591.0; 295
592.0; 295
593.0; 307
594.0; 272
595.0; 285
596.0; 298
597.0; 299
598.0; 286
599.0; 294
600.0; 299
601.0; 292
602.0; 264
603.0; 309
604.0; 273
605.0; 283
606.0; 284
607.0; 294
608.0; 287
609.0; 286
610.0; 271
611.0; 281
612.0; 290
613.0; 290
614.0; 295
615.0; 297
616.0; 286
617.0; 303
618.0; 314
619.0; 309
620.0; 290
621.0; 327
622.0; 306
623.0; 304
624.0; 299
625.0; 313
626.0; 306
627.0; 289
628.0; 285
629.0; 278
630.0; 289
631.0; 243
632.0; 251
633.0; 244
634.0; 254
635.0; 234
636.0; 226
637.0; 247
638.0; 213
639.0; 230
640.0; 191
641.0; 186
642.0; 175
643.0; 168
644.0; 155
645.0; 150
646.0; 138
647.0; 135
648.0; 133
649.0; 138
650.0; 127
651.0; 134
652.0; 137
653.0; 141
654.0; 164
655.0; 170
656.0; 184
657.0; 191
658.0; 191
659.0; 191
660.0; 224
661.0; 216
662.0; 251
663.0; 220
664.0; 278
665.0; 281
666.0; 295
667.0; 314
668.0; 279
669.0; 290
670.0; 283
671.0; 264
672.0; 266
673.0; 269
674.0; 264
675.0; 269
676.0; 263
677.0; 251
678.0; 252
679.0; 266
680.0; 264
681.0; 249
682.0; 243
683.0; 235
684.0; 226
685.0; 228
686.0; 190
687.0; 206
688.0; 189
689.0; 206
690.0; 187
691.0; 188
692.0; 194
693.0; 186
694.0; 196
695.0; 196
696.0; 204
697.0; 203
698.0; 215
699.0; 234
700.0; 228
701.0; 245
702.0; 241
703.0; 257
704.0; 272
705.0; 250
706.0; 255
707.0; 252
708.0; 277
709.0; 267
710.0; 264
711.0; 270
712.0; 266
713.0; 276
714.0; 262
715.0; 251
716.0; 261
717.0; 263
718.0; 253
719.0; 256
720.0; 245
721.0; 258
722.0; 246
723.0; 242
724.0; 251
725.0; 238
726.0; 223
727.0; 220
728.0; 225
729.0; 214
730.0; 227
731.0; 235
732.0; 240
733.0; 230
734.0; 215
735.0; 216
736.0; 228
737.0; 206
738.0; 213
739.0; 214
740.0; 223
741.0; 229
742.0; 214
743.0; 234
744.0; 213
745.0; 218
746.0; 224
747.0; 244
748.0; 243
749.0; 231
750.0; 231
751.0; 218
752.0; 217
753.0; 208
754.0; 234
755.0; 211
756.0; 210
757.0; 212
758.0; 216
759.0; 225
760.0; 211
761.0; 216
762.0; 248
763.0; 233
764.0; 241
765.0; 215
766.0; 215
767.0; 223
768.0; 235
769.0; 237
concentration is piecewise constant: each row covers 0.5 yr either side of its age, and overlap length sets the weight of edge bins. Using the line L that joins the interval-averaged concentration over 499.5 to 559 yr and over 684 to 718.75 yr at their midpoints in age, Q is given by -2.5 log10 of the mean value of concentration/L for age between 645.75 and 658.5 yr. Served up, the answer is 0.47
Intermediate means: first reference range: 239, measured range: 153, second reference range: 233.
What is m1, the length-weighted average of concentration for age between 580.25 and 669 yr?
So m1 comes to 255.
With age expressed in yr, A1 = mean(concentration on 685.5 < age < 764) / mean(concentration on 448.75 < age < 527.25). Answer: 0.93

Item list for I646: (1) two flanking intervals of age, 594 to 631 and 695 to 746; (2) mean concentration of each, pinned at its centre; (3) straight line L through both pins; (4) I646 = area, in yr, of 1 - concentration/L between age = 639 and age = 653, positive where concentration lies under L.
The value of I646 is 6.2 yr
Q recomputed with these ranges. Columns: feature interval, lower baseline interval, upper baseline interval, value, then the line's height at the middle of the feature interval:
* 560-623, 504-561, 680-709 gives -0.24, 235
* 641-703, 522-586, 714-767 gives 0.12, 240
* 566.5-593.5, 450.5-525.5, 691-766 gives -0.23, 241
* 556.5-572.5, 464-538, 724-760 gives -0.14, 241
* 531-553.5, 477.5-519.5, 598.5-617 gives 0.10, 256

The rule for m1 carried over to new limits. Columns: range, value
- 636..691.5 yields 215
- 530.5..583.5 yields 257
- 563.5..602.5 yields 293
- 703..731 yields 251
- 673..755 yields 234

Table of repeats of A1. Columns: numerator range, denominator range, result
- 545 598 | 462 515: 1.11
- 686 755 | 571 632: 0.79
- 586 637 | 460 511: 1.19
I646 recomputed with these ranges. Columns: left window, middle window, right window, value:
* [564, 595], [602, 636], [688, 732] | -1.1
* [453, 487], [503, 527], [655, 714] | 0.1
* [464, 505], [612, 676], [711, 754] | -0.7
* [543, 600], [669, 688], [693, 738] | -0.2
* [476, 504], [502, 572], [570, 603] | 3.7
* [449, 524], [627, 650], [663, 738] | 3.4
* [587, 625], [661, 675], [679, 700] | -2.2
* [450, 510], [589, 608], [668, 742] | -3.9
